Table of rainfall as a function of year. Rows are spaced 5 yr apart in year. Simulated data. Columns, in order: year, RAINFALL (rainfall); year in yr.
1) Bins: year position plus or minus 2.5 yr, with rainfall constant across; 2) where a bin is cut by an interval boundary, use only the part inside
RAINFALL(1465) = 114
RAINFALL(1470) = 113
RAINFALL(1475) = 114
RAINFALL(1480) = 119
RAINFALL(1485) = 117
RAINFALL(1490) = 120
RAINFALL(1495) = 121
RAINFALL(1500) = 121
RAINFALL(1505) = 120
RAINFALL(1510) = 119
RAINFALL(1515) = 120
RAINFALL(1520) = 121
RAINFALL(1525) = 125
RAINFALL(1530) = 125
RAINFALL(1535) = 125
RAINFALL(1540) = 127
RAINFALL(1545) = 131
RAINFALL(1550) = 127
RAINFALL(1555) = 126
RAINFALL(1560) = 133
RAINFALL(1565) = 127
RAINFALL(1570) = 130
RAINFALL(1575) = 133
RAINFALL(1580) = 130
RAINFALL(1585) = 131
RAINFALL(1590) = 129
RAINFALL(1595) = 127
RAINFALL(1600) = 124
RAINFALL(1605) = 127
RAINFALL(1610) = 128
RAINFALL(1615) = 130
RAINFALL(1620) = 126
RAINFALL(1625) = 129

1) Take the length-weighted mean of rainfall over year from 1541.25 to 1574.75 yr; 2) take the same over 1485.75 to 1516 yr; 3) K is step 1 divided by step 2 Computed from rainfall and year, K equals 1.08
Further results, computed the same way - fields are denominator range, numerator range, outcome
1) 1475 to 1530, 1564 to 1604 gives 1.07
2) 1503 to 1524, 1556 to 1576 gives 1.08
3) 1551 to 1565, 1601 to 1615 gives 0.99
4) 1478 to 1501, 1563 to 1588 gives 1.09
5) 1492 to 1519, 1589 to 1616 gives 1.06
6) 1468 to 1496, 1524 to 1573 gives 1.09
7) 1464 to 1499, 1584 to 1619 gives 1.09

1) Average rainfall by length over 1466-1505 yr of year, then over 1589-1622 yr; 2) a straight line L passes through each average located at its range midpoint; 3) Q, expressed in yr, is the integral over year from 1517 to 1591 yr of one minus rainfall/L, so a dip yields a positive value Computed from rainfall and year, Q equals -2.83 yr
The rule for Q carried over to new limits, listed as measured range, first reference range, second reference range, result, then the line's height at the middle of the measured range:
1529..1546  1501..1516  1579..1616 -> -0.6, 122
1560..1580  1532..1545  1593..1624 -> -0.5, 127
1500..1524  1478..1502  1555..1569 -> 0.4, 123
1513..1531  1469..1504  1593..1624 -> -0.3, 121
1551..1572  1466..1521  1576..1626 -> -0.7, 125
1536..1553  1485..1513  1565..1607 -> -0.5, 125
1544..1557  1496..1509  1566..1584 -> -0.1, 127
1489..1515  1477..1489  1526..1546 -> 0.2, 121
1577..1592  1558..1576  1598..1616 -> -0.1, 129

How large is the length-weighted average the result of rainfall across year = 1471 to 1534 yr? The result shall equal 120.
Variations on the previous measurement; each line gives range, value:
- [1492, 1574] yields 125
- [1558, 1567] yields 130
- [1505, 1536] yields 122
